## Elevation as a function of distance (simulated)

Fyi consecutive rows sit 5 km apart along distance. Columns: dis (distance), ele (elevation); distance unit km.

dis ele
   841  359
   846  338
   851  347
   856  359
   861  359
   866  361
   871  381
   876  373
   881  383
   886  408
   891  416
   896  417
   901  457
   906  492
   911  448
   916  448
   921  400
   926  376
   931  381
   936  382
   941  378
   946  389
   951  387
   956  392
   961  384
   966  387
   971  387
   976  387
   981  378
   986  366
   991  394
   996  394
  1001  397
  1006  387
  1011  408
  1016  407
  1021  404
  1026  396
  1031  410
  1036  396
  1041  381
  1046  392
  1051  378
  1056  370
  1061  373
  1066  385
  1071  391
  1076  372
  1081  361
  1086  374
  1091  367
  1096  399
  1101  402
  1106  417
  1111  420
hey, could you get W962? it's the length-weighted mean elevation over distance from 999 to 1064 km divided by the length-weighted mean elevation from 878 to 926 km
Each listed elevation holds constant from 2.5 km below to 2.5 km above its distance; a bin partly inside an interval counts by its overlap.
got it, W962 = 0.9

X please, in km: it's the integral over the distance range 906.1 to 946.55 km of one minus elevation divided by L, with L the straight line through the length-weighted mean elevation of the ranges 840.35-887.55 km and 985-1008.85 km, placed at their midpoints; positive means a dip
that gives -3.1 km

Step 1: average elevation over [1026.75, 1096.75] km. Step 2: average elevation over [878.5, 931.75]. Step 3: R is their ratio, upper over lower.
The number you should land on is 0.9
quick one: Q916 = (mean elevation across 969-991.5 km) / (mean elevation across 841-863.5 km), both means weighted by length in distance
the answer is 1.1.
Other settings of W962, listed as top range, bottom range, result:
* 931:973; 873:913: 0.91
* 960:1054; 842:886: 1.07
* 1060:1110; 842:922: 0.97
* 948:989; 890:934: 0.90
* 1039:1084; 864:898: 0.97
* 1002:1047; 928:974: 1.03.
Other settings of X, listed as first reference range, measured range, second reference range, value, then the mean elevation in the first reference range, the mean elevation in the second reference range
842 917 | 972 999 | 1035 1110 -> 0.4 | 397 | 384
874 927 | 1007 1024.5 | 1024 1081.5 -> -0.5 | 422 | 384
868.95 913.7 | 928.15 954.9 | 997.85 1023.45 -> 1.8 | 420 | 400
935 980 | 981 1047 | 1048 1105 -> -1.9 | 386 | 380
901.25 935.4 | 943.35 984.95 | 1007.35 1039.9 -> 2.9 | 424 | 402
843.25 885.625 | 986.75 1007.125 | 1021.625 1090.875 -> -0.7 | 365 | 383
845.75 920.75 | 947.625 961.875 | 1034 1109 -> 0.2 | 401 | 384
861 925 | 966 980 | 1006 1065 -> 0.5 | 412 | 392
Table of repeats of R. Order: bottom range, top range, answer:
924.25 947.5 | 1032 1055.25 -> 1.02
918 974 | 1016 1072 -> 1.01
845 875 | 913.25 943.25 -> 1.10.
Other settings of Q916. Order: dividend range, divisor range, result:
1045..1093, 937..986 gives 0.98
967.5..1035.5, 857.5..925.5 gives 0.96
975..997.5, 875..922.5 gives 0.90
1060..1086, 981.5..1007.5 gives 0.97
